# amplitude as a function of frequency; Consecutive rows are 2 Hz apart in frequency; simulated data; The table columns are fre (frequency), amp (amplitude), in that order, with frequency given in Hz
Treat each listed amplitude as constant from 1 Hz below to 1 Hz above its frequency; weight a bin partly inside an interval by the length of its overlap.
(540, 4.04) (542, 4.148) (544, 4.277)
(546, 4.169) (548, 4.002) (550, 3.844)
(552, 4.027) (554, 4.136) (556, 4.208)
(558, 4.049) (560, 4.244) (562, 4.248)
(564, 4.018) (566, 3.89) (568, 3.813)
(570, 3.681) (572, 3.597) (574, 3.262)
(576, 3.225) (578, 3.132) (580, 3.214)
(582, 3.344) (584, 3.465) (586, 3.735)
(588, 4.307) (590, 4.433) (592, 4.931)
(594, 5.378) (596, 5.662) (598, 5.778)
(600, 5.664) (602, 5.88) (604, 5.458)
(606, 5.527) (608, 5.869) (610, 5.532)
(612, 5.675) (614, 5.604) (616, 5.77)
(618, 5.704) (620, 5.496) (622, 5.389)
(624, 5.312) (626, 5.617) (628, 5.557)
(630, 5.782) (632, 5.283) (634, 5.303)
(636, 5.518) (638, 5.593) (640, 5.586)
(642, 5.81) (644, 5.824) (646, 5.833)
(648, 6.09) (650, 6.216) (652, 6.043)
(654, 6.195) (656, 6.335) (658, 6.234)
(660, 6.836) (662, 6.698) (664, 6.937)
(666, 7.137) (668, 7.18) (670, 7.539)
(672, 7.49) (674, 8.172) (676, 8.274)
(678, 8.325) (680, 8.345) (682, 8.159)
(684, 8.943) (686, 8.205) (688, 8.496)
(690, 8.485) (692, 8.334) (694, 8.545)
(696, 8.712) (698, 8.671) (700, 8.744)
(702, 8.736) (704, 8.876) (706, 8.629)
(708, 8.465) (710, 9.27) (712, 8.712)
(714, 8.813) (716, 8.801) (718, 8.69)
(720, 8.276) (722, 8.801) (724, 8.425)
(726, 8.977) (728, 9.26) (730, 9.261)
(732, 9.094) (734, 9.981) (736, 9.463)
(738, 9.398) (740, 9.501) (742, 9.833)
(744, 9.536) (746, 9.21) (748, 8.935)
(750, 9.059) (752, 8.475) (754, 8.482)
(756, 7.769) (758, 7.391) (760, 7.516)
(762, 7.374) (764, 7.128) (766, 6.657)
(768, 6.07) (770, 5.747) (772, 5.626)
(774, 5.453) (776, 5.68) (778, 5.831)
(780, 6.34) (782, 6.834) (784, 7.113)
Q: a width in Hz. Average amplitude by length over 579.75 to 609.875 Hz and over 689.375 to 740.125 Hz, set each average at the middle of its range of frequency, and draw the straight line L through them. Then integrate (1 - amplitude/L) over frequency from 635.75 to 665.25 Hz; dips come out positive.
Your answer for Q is 2.7 Hz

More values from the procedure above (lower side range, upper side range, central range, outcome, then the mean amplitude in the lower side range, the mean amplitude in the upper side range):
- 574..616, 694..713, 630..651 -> 2.4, 4.78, 8.75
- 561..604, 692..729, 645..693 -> -0.3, 4.25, 8.73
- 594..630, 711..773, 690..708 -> -2.8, 5.62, 8.4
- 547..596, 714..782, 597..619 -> -4.0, 3.96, 8.05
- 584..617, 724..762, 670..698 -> -3.5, 5.27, 8.9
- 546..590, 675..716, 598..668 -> 3.6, 3.81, 8.59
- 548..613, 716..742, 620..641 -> 1.7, 4.41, 9.11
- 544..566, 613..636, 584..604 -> -0.4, 4.09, 5.53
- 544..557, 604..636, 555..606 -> 4.8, 4.08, 5.56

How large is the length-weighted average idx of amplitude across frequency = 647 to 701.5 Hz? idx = 7.62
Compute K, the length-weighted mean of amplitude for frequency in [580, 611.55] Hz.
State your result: 4.95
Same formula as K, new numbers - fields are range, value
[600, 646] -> 5.6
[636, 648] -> 5.74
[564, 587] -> 3.51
